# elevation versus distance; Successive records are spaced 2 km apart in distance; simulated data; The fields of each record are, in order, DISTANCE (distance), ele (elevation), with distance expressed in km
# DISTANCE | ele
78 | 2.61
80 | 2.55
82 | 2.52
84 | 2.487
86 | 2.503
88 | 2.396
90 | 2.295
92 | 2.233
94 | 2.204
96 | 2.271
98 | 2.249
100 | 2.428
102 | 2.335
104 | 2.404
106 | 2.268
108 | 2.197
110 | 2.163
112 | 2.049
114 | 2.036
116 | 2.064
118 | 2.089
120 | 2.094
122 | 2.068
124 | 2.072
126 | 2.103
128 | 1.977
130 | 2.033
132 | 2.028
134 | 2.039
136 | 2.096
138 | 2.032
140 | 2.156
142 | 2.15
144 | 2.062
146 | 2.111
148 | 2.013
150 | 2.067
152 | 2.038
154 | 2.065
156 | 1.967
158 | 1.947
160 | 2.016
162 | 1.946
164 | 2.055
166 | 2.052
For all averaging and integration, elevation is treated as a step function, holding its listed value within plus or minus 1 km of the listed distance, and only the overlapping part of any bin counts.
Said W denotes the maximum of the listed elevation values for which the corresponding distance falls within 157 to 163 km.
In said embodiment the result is 2.016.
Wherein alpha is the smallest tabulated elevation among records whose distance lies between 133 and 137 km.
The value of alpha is 2.039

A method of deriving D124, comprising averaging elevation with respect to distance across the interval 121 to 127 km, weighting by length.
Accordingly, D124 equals 2.08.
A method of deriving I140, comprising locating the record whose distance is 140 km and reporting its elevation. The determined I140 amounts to 2.156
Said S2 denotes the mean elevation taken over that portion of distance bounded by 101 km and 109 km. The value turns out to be 2.3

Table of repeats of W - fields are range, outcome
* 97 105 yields 2.428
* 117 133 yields 2.103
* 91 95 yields 2.233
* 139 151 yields 2.156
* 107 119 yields 2.197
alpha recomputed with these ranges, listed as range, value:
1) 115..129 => 1.977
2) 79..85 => 2.487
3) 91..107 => 2.204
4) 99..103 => 2.335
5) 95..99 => 2.249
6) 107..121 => 2.036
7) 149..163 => 1.946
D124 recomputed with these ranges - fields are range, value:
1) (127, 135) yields 2.02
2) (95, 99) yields 2.26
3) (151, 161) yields 2.01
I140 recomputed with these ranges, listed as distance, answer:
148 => 2.013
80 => 2.55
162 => 1.946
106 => 2.268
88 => 2.396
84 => 2.487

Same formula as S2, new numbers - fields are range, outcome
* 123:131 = 2.05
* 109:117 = 2.08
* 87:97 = 2.28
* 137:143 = 2.11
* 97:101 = 2.34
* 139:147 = 2.12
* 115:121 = 2.08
